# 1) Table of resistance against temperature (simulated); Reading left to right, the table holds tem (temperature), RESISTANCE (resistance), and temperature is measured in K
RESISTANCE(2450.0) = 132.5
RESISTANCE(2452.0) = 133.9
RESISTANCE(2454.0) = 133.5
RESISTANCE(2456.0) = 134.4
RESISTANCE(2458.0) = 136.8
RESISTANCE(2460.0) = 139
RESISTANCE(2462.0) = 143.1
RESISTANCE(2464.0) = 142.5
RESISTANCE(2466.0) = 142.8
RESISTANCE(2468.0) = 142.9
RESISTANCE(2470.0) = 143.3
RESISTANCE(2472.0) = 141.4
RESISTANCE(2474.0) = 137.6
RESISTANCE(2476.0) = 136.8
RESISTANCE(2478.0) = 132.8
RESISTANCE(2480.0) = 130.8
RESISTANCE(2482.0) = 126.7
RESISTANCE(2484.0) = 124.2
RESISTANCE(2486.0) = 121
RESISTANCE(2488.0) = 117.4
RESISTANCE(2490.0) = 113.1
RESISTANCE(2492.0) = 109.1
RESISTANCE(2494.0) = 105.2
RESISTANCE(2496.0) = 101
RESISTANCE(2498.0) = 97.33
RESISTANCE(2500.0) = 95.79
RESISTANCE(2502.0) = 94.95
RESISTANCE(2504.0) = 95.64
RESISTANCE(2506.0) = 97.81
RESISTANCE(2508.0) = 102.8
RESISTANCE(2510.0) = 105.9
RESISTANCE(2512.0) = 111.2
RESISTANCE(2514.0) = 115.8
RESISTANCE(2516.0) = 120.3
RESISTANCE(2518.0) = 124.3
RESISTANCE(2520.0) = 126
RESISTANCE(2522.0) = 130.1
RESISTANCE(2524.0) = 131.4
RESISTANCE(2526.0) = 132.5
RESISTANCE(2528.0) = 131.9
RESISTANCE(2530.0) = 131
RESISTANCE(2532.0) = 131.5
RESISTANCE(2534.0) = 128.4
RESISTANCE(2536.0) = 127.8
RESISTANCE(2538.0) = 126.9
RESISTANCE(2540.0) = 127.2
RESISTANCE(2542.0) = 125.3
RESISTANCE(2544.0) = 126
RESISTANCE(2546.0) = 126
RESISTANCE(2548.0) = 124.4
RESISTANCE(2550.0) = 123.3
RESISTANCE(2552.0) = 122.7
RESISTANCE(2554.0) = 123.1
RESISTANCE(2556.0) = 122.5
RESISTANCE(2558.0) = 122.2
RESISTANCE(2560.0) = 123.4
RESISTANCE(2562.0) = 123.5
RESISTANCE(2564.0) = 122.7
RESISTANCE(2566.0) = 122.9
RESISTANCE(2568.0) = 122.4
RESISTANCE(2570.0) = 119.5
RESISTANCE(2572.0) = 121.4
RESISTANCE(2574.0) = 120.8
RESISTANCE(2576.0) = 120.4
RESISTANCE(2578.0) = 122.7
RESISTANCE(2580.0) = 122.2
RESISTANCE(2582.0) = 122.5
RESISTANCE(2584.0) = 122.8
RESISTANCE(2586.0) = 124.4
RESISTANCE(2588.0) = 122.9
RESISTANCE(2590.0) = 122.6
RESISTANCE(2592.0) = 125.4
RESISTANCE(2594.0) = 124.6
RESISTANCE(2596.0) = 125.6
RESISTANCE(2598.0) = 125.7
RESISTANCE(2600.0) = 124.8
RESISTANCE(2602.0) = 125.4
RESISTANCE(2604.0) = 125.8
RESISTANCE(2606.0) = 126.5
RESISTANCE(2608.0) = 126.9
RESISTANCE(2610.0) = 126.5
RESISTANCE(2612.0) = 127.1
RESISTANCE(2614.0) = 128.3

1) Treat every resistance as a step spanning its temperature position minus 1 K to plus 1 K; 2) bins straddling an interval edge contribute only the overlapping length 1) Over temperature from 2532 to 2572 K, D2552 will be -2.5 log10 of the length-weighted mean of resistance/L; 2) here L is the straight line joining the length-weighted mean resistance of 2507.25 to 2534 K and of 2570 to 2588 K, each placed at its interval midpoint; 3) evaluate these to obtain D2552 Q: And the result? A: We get -0.02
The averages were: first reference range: 123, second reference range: 122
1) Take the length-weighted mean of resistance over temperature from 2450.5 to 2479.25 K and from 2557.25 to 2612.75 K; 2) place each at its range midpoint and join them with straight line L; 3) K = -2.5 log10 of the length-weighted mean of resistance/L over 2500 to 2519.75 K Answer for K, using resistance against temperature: 0.23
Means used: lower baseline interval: 138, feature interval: 108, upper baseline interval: 124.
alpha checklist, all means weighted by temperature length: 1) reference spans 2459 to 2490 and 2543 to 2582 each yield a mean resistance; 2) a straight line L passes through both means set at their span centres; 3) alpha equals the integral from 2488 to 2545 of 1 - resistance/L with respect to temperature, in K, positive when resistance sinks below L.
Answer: 5.2 K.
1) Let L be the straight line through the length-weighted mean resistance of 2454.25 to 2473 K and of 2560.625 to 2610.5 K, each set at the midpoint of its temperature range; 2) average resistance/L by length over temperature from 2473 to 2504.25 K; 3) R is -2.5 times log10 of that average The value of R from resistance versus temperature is 0.19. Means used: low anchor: 140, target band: 115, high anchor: 124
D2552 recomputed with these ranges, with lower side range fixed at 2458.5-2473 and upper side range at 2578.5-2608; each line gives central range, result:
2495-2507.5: 0.37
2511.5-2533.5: 0.06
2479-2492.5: 0.15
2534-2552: 0.05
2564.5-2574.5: 0.05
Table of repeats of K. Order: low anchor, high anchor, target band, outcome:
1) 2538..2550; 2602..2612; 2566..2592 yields 0.03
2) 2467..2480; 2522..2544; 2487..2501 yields 0.27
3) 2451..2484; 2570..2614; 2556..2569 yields 0.04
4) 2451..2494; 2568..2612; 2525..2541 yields -0.02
